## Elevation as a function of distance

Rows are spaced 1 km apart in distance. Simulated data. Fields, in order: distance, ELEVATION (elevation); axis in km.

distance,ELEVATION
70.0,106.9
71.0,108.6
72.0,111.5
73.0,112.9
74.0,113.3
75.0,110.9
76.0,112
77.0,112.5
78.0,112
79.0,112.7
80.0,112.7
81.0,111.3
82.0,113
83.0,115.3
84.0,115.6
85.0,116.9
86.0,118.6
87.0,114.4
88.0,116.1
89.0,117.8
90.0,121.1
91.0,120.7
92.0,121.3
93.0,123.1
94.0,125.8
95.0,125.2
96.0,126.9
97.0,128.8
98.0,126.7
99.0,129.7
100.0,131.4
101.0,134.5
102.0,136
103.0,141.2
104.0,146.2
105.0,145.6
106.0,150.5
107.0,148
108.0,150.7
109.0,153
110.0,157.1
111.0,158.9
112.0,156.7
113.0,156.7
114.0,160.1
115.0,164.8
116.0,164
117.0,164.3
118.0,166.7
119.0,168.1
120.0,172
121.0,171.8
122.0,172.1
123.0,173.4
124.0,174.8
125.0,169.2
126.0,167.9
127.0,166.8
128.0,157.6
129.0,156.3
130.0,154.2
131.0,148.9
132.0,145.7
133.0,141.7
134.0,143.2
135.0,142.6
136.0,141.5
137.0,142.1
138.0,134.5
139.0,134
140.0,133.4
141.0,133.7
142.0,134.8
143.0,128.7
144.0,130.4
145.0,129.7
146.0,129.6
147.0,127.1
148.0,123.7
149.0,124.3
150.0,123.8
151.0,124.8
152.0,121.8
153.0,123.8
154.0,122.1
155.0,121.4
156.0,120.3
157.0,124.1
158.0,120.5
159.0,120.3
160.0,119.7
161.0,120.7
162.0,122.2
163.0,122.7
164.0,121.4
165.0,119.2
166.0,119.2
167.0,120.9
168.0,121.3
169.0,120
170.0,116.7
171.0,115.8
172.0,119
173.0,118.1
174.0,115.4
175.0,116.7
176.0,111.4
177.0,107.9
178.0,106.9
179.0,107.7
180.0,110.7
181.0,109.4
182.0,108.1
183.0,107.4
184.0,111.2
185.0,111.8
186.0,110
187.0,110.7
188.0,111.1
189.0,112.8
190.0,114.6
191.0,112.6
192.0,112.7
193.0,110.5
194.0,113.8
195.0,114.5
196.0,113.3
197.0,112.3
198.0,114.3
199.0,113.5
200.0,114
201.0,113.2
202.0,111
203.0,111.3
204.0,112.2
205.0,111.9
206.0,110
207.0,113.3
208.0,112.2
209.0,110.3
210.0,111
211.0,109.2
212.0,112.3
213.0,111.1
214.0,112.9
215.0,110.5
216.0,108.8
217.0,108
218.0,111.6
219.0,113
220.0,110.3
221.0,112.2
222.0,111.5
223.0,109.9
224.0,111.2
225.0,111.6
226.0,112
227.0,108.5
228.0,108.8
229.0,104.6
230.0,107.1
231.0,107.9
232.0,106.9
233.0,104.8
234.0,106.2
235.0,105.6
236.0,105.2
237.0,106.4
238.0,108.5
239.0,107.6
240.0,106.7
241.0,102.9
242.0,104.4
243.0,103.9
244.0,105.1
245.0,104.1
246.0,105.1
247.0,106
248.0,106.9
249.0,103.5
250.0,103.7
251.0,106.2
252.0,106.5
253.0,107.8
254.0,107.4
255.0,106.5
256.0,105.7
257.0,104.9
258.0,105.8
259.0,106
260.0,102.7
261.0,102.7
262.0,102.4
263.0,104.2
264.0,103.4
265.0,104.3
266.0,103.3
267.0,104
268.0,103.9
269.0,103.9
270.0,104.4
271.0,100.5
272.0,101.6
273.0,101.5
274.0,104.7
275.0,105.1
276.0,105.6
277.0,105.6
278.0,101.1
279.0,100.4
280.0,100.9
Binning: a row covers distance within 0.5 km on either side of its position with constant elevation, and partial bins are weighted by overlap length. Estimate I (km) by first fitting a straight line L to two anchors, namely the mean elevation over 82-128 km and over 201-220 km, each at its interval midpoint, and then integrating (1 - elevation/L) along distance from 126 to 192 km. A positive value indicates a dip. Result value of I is 1.4 km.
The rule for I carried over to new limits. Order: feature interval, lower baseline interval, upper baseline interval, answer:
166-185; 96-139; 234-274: 2.6 km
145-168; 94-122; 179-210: 1.0 km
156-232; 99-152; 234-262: 6.6 km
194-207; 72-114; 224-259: 0.0 km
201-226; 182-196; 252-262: -0.4 km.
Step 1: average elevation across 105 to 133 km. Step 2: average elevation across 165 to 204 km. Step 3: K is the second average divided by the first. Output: 0.71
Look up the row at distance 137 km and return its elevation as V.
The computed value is 142.1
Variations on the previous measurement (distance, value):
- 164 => 121.4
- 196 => 113.3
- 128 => 157.6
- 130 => 154.2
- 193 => 110.5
